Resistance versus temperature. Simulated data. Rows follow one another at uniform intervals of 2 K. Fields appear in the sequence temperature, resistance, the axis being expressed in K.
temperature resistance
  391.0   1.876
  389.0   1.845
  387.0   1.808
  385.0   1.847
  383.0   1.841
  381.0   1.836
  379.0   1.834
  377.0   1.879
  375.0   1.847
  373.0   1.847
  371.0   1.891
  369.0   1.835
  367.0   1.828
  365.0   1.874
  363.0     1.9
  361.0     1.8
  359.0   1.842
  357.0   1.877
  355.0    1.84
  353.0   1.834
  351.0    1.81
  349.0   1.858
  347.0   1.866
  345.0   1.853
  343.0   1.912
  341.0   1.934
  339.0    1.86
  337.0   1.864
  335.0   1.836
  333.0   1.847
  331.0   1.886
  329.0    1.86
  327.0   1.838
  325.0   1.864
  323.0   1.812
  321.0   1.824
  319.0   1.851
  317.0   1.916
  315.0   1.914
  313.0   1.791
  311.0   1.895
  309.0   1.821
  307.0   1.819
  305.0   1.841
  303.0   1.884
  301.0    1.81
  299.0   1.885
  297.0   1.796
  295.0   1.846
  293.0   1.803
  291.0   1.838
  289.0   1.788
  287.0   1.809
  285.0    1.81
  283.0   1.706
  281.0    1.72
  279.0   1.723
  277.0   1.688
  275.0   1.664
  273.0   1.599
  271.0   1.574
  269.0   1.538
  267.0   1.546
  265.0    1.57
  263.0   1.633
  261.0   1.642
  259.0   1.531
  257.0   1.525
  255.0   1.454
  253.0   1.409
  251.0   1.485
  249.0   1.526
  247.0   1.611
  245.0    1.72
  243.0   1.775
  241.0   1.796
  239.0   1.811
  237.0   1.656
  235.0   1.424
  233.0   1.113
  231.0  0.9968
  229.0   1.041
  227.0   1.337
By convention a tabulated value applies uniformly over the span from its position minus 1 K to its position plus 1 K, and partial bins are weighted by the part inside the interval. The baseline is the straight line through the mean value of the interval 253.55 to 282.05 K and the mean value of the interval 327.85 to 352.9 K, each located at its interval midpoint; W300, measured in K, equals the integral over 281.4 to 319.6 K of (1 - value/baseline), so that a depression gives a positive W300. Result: -2.5 K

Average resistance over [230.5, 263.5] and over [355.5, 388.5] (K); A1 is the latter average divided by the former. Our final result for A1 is 1.2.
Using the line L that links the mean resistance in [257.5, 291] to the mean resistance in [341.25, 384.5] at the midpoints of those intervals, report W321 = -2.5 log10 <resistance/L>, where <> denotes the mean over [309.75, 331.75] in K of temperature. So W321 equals -0.06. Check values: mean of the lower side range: 1.66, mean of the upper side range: 1.85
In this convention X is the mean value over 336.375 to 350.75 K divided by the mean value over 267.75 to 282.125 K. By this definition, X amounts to 1.14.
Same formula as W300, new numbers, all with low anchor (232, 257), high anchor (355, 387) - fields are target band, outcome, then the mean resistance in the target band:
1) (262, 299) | -1.4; 1.71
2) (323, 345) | -1.3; 1.87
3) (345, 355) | -0.2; 1.84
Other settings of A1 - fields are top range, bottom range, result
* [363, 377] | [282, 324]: 1.01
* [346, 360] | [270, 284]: 1.11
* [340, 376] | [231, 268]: 1.20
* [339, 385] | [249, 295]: 1.13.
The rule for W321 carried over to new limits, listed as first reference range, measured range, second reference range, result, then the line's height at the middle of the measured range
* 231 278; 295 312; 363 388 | -0.10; 1.68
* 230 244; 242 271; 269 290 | 0.02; 1.6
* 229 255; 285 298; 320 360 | -0.08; 1.68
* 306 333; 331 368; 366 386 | 0.00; 1.85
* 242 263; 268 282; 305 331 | 0.02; 1.67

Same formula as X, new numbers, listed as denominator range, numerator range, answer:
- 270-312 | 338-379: 1.05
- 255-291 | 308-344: 1.13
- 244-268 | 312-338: 1.19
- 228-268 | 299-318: 1.23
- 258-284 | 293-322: 1.14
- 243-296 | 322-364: 1.13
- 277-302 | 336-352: 1.04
